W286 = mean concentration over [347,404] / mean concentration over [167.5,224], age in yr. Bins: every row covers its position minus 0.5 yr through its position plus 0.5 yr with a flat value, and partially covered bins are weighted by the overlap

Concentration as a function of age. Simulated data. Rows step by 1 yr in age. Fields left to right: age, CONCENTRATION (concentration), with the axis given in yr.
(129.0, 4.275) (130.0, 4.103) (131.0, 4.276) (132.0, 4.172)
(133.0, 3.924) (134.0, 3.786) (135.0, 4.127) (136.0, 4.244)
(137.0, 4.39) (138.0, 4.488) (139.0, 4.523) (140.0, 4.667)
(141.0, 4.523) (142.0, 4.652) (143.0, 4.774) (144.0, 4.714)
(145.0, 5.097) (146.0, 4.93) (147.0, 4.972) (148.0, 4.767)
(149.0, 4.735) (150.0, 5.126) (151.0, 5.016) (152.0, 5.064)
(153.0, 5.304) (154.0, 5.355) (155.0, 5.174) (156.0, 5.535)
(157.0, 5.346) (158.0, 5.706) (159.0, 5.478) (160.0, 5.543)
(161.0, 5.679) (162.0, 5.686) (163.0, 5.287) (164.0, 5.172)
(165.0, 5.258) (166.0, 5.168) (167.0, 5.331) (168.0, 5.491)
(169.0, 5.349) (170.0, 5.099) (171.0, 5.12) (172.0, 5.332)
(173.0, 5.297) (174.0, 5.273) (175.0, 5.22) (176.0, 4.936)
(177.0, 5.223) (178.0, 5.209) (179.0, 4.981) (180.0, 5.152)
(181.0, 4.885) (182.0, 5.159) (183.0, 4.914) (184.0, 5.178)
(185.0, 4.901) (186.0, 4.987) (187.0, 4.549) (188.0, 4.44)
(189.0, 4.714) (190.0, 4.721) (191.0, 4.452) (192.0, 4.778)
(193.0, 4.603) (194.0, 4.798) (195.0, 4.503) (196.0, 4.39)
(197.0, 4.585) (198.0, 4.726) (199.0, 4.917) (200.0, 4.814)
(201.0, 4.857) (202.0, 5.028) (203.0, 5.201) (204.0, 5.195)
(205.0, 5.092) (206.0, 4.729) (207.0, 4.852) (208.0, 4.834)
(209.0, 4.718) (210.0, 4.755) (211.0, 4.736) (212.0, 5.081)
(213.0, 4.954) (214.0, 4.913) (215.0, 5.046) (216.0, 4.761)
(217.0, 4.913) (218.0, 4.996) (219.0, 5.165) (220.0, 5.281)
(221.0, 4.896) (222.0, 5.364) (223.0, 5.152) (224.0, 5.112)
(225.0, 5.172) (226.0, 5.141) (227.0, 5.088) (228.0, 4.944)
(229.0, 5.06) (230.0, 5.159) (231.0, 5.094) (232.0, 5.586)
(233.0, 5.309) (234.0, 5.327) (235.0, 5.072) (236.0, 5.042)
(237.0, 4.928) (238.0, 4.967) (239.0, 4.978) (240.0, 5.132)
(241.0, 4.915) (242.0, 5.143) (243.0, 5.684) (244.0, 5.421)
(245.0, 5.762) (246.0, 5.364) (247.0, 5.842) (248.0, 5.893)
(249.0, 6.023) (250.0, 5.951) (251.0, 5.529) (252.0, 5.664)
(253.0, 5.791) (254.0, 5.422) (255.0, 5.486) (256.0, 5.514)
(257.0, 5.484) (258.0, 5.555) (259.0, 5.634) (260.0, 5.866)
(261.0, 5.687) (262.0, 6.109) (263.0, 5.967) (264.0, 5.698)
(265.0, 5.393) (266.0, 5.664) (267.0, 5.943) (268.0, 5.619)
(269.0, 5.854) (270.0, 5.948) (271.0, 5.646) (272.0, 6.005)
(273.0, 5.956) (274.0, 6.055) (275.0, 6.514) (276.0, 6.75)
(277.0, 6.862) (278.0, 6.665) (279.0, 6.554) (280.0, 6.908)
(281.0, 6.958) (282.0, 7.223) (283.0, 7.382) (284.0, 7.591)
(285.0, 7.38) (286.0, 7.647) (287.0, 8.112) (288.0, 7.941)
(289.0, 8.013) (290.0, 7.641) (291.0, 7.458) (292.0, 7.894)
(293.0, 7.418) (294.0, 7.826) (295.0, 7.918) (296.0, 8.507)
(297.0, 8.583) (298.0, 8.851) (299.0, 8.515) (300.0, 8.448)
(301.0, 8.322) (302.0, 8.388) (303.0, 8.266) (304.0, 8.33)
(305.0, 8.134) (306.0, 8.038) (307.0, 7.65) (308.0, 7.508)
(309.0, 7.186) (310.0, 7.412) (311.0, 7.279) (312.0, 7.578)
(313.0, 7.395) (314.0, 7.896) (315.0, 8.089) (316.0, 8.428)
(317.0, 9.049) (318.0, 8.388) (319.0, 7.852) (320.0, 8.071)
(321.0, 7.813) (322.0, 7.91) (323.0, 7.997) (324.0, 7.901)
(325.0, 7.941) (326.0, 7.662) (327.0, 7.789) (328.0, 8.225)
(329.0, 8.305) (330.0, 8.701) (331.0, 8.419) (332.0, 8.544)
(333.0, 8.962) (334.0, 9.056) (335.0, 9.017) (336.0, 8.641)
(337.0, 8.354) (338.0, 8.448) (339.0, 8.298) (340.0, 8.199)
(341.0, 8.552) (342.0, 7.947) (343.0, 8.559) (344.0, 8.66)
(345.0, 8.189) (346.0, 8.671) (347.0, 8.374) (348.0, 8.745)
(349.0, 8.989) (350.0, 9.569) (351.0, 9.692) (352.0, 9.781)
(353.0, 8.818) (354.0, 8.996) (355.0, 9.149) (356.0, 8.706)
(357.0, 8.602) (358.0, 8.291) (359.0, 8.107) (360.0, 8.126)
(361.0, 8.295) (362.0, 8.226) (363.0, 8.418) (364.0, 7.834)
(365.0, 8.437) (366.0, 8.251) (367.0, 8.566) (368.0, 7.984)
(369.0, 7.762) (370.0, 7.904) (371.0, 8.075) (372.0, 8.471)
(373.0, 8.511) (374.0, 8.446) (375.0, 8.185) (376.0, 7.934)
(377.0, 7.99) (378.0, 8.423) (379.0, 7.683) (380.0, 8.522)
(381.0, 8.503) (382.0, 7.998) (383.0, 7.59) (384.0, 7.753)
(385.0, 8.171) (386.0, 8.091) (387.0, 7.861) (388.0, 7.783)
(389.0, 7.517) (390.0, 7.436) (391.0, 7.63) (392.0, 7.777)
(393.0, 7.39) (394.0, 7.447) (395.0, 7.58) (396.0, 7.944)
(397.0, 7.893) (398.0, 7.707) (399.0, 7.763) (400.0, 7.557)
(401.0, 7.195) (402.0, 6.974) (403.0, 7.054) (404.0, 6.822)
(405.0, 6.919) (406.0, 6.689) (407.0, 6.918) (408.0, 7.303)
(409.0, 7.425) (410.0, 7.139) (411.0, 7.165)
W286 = 1.64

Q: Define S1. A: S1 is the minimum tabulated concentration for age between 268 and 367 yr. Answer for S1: 5.619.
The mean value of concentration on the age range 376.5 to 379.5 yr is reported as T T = 8.03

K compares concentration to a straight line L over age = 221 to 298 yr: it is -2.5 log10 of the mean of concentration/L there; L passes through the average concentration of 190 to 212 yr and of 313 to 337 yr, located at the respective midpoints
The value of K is 0.06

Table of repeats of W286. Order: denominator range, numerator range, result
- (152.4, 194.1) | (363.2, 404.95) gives 1.53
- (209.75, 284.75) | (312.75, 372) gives 1.50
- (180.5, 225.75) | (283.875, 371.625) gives 1.69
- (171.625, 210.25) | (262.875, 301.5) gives 1.45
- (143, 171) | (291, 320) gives 1.54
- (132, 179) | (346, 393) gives 1.65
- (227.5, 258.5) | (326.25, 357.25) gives 1.61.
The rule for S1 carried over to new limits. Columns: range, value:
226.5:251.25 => 4.915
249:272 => 5.393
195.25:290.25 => 4.39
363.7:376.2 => 7.762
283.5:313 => 7.186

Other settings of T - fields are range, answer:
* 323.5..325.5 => 7.92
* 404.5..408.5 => 6.96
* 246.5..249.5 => 5.92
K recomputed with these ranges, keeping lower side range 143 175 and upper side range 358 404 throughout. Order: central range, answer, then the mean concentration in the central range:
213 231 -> 0.183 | 5.07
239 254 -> 0.136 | 5.55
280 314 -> -0.137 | 7.83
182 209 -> 0.181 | 4.8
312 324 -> -0.128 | 8.05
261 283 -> 0.065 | 6.22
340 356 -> -0.173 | 8.82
